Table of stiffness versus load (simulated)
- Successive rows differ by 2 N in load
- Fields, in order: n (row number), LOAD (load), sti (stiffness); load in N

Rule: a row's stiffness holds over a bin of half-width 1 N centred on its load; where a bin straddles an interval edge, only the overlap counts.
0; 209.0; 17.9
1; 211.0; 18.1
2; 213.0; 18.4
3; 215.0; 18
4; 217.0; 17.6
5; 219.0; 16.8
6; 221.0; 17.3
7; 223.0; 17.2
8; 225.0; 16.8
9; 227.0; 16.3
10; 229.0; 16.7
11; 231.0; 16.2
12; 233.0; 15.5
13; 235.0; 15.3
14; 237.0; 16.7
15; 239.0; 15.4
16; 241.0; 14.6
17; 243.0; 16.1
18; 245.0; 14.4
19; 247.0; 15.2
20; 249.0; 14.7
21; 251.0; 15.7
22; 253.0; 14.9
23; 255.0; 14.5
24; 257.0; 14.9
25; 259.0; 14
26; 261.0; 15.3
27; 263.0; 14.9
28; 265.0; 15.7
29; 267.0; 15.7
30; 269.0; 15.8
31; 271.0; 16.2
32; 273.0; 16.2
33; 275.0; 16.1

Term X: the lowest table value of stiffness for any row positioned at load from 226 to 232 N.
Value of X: 16.2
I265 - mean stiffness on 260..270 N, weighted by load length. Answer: 15.5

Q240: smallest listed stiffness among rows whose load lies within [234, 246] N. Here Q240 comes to 14.4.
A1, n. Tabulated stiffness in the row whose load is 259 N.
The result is 14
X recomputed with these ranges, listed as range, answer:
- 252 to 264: 14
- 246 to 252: 14.7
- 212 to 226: 16.8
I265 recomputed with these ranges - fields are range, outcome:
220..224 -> 17.2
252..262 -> 14.7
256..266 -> 15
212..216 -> 18.2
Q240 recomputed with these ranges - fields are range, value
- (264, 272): 15.7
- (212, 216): 18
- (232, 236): 15.3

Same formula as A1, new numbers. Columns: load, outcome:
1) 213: 18.4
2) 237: 16.7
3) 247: 15.2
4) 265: 15.7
